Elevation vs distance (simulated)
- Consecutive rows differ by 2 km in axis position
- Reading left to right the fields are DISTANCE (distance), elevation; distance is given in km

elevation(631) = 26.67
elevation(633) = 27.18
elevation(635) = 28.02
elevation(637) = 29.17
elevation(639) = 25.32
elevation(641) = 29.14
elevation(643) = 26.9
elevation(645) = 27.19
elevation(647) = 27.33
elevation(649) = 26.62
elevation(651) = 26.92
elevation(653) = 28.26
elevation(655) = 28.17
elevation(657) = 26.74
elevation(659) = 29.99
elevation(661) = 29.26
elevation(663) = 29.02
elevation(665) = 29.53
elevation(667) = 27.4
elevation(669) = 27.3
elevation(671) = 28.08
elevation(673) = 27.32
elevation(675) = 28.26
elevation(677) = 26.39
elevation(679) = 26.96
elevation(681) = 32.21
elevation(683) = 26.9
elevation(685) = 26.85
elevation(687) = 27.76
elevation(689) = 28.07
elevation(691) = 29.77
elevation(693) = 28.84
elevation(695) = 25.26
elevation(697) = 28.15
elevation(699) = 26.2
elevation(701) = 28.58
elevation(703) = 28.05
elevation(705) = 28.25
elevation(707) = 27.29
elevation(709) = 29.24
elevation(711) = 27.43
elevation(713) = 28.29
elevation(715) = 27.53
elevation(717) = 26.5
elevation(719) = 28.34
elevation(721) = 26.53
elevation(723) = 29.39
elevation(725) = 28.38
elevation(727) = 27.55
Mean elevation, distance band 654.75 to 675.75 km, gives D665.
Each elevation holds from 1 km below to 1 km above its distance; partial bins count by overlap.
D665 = 28.3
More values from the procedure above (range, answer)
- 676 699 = 27.8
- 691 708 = 27.7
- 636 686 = 27.9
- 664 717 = 27.9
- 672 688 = 27.8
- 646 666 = 28.2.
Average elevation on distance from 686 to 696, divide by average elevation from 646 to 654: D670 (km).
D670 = 1.02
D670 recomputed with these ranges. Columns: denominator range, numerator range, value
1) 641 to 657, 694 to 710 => 1.01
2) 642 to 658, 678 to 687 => 1.03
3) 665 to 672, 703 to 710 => 1.01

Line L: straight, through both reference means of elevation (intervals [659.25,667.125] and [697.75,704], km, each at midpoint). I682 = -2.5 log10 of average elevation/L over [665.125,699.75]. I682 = 0.02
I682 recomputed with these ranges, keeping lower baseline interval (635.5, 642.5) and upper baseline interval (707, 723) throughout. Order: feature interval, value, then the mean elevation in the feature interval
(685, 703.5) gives 0.00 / 27.8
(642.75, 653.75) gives 0.02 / 27.2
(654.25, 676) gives -0.02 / 28.3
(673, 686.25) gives 0.00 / 27.9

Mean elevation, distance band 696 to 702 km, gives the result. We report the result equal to 27.6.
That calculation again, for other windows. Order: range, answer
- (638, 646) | 27.1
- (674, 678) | 27.3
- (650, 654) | 27.6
